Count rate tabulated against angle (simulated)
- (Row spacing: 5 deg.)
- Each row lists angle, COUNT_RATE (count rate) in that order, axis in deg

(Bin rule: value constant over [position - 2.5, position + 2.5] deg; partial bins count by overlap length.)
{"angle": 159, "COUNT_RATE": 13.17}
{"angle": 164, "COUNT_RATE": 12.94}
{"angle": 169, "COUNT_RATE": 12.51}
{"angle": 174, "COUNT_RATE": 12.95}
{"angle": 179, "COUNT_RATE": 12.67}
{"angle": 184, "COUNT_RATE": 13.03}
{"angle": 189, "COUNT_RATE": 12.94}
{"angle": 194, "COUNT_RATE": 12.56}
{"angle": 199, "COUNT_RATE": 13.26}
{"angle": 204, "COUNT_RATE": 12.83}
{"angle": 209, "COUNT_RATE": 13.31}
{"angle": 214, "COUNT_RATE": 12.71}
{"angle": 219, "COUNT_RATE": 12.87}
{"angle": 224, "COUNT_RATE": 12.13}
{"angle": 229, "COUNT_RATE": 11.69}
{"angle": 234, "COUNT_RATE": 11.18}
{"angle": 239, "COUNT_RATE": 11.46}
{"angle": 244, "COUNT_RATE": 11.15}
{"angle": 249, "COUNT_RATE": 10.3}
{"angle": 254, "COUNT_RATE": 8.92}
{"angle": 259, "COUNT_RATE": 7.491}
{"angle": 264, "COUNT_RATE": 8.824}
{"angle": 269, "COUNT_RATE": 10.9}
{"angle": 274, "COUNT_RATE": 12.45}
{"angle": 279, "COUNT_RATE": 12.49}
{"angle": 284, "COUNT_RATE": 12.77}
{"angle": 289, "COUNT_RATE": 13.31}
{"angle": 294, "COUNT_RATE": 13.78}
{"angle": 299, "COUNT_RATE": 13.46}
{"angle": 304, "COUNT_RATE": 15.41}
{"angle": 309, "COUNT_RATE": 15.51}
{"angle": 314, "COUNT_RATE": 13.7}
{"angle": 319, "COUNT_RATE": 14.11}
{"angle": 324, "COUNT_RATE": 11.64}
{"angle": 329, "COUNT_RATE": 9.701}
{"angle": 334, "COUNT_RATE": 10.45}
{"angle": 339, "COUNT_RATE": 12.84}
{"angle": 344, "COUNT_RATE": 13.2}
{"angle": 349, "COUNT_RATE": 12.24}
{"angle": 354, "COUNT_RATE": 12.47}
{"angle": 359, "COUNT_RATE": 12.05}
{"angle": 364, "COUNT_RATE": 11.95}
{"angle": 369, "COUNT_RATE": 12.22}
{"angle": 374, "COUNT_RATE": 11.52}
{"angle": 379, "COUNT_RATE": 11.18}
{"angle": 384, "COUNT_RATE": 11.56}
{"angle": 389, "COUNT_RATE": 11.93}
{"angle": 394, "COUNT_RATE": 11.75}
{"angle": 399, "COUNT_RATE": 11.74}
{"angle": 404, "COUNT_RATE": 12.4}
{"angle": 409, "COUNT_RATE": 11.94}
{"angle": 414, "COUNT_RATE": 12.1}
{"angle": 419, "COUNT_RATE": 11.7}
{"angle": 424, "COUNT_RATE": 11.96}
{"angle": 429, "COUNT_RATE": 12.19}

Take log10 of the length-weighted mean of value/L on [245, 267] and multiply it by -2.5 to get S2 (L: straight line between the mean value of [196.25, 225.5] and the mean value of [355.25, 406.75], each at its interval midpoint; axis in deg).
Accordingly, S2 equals 0.36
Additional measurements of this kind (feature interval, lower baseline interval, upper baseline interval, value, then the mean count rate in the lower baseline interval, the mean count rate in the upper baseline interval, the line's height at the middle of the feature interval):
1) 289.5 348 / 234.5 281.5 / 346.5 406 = -0.17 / 10.5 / 11.9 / 11.2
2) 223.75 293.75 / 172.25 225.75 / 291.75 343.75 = 0.17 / 12.9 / 13.1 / 13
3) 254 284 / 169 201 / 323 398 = 0.18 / 12.9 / 11.8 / 12.3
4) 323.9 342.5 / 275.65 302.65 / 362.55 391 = 0.12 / 13.2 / 11.7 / 12.5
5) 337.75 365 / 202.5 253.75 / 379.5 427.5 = -0.05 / 11.8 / 11.9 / 11.9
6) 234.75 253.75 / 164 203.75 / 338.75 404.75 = 0.17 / 12.9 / 12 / 12.6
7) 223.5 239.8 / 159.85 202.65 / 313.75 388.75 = 0.09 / 12.9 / 12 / 12.6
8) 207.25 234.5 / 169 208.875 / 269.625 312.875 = 0.06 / 12.9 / 13.5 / 13.1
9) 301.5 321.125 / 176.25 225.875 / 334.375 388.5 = -0.19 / 12.8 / 12.1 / 12.3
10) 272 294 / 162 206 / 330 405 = -0.05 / 12.9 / 11.9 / 12.3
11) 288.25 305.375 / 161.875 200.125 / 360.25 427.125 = -0.14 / 12.8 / 11.8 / 12.3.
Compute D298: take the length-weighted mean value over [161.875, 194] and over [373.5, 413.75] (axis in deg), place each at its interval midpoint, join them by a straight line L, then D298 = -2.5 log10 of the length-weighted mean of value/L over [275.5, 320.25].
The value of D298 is -0.13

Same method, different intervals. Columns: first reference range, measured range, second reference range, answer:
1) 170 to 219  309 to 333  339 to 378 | -0.010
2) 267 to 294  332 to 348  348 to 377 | -0.004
